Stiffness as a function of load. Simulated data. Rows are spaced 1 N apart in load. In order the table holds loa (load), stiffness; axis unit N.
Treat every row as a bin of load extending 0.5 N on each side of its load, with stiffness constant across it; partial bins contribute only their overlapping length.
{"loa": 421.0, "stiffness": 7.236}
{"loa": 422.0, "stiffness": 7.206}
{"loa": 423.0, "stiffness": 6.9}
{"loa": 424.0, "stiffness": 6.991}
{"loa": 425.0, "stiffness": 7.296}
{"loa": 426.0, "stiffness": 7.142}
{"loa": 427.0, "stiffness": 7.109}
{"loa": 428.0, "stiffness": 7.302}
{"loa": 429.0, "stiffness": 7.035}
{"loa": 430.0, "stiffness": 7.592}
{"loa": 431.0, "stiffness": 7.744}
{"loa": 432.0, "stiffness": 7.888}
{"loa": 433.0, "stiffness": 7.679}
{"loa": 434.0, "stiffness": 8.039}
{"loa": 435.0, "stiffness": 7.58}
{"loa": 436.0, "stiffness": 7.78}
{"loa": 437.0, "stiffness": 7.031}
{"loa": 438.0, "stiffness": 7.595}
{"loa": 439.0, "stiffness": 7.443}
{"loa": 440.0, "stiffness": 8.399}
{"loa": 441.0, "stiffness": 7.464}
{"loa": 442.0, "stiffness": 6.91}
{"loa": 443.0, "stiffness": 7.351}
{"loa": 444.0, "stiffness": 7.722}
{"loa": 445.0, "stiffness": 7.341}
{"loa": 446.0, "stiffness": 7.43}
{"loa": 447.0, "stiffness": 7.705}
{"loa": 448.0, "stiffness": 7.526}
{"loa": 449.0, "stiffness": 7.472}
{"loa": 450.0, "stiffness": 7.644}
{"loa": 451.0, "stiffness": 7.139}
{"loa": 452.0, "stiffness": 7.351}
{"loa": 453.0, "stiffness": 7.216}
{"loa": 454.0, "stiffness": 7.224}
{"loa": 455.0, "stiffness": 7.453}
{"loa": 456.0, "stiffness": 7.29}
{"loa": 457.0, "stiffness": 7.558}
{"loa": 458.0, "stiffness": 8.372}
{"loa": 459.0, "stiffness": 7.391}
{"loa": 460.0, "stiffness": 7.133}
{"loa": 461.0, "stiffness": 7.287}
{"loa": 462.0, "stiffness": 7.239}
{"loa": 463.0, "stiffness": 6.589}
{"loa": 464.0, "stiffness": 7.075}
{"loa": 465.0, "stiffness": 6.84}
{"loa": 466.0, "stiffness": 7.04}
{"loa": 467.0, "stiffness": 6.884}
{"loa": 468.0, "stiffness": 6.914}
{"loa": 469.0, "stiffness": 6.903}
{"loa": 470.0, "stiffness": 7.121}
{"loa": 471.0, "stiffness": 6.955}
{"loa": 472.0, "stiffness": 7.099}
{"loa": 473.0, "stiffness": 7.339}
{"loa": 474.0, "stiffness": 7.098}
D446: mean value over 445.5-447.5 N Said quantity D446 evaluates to 7.57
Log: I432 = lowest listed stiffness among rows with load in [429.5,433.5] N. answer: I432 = 7.592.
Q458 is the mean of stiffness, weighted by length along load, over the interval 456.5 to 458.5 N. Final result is 7.96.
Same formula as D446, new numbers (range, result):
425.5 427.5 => 7.13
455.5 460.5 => 7.55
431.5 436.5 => 7.79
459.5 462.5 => 7.22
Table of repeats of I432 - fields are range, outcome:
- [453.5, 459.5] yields 7.224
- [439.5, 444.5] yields 6.91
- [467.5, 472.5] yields 6.903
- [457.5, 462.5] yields 7.133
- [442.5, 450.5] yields 7.341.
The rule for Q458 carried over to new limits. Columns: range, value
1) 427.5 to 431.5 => 7.42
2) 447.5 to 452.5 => 7.43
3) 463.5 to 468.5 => 6.95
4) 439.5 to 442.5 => 7.59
